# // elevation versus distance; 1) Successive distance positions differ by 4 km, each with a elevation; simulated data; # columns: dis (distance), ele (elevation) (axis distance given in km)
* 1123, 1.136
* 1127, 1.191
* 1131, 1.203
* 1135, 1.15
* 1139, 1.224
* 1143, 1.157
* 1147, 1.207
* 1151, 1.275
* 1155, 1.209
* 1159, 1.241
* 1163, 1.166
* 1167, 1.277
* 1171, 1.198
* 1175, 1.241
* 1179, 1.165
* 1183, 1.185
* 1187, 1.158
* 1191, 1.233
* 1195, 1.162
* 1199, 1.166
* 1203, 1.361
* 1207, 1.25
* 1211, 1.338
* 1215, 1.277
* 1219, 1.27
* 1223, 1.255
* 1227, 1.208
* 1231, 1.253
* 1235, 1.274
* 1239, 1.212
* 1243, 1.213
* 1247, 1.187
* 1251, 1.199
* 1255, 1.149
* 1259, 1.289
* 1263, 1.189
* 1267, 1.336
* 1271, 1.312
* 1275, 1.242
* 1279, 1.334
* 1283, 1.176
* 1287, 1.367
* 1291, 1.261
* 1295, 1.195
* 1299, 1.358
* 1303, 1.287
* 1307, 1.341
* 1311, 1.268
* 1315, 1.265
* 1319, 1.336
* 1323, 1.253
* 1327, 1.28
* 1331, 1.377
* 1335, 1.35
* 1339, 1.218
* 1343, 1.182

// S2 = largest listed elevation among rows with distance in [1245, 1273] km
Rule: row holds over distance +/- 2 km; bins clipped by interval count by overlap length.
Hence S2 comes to 1.336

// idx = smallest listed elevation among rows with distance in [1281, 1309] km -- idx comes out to 1.176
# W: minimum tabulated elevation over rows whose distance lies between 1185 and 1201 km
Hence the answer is 1.158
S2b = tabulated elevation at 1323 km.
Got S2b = 1.253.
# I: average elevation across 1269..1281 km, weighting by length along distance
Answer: 1.3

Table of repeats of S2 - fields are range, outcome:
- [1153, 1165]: 1.241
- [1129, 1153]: 1.275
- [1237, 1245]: 1.213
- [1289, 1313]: 1.358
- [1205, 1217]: 1.338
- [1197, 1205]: 1.361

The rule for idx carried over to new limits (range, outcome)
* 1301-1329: 1.253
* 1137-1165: 1.157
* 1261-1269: 1.189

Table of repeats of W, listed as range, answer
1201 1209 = 1.25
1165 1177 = 1.198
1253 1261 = 1.149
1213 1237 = 1.208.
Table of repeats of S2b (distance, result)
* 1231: 1.253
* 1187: 1.158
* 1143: 1.157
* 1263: 1.189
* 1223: 1.255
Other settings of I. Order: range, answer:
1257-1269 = 1.27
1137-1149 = 1.2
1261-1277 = 1.27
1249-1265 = 1.21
